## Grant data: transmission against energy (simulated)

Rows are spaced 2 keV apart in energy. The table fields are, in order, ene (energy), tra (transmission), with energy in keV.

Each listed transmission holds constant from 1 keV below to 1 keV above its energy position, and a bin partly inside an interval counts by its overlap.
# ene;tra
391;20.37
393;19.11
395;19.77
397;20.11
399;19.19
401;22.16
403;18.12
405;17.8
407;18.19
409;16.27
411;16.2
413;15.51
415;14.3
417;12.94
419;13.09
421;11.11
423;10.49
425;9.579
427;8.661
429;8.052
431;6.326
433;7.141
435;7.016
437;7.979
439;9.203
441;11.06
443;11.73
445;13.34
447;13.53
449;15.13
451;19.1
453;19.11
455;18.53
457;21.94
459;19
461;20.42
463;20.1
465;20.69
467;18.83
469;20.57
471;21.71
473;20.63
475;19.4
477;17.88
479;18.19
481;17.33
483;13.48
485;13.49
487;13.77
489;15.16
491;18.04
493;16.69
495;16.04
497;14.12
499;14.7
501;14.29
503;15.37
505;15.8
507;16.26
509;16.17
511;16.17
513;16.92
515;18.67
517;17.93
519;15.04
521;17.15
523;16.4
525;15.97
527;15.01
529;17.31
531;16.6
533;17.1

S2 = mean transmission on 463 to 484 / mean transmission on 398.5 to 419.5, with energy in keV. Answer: 1.1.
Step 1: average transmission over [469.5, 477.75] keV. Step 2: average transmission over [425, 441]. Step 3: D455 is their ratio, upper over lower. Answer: 2.47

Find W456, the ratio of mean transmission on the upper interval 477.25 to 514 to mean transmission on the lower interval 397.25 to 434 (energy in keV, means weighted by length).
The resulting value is 1.1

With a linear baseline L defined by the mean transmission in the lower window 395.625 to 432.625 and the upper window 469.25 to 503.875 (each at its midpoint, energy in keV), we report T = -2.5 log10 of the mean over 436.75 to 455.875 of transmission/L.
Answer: 0.09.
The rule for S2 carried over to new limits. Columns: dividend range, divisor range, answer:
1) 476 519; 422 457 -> 1.35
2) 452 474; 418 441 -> 2.22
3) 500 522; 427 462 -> 1.23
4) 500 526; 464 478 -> 0.82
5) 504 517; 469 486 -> 0.93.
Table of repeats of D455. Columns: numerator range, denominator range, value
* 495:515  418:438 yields 1.76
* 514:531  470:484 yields 0.91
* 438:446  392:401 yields 0.57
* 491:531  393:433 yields 1.11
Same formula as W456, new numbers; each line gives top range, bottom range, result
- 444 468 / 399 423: 1.15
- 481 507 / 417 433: 1.57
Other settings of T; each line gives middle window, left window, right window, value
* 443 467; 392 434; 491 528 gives -0.185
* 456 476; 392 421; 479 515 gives -0.248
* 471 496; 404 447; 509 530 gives -0.148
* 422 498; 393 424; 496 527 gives 0.078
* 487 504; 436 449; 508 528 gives -0.031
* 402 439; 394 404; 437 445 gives 0.275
